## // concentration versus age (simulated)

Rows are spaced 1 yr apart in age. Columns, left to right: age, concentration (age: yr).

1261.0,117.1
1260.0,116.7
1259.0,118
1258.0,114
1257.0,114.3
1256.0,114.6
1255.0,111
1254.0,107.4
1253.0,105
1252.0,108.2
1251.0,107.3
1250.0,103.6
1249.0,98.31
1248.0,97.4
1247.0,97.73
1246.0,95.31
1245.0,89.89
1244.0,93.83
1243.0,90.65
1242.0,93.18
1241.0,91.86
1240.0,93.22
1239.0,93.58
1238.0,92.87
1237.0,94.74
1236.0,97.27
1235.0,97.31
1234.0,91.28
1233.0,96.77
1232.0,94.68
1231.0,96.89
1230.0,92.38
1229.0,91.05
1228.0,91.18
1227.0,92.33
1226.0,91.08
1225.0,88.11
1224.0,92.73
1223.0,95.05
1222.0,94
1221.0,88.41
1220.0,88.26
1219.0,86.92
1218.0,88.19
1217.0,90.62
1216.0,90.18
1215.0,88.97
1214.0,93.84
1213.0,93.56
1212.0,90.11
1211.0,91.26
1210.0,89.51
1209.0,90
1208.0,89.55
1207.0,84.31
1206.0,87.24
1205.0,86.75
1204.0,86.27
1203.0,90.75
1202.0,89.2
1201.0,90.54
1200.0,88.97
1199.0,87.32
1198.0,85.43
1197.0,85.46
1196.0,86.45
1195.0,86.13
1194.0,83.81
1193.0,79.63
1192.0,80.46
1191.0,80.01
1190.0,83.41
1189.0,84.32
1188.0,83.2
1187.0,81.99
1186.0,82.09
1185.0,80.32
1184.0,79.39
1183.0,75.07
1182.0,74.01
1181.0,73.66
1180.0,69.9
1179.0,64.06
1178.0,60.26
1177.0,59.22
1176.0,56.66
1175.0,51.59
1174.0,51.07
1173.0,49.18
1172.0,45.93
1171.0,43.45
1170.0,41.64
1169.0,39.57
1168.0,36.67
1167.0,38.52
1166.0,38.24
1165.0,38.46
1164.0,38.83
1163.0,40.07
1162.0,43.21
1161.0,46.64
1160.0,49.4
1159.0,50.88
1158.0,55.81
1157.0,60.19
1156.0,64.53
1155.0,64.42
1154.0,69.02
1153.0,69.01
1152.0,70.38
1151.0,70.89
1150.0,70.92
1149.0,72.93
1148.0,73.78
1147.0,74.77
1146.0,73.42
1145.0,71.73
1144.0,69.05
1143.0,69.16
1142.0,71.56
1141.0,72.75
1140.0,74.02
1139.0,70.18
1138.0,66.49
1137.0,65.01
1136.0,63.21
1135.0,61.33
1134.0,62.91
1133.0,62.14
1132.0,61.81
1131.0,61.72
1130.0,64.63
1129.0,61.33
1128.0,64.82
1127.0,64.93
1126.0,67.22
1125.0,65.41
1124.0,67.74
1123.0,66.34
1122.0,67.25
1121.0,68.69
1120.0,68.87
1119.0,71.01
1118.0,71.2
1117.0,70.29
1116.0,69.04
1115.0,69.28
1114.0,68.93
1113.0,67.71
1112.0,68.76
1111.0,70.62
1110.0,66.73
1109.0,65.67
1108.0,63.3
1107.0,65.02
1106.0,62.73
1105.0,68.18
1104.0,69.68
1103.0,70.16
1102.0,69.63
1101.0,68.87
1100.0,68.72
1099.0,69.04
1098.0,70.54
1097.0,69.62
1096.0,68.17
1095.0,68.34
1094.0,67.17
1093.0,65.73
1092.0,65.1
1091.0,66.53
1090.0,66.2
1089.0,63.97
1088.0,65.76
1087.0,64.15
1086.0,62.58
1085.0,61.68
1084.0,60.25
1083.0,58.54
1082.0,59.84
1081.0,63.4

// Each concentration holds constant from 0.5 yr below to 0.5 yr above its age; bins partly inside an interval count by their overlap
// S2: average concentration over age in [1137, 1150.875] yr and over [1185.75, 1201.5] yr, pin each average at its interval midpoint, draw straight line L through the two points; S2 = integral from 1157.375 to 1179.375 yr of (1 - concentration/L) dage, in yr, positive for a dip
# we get 8.7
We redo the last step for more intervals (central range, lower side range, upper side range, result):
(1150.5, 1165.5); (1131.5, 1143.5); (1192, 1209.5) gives 3.6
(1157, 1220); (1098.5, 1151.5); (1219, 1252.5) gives 9.2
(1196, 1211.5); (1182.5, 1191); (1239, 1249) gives -0.6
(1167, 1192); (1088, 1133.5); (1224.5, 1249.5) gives 5.4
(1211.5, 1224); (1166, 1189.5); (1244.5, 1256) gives -1.0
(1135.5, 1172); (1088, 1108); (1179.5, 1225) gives 8.5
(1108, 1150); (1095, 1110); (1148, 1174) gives -4.9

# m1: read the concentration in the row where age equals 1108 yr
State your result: 63.3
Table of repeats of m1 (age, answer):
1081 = 63.4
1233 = 96.77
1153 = 69.01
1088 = 65.76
